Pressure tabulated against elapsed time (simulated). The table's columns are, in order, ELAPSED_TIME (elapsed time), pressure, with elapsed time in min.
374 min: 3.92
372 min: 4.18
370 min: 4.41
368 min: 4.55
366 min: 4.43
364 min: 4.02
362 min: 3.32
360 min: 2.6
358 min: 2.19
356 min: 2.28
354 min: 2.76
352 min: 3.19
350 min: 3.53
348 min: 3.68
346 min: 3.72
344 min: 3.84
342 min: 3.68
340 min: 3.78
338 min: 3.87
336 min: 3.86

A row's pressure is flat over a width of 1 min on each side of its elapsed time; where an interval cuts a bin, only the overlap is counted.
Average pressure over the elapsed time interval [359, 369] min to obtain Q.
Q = 3.78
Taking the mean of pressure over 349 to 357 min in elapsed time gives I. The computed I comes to 2.94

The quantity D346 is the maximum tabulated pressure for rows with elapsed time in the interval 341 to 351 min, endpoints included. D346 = 3.84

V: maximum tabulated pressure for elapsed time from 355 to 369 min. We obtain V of 4.55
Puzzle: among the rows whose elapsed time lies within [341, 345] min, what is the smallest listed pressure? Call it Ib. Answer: 3.68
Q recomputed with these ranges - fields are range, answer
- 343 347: 3.78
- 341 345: 3.76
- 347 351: 3.6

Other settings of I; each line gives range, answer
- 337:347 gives 3.78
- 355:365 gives 2.88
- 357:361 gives 2.4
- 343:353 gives 3.59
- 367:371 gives 4.48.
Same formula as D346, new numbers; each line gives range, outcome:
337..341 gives 3.87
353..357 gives 2.76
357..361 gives 2.6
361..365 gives 4.02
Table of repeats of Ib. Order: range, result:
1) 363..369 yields 4.02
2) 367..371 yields 4.41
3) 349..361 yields 2.19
